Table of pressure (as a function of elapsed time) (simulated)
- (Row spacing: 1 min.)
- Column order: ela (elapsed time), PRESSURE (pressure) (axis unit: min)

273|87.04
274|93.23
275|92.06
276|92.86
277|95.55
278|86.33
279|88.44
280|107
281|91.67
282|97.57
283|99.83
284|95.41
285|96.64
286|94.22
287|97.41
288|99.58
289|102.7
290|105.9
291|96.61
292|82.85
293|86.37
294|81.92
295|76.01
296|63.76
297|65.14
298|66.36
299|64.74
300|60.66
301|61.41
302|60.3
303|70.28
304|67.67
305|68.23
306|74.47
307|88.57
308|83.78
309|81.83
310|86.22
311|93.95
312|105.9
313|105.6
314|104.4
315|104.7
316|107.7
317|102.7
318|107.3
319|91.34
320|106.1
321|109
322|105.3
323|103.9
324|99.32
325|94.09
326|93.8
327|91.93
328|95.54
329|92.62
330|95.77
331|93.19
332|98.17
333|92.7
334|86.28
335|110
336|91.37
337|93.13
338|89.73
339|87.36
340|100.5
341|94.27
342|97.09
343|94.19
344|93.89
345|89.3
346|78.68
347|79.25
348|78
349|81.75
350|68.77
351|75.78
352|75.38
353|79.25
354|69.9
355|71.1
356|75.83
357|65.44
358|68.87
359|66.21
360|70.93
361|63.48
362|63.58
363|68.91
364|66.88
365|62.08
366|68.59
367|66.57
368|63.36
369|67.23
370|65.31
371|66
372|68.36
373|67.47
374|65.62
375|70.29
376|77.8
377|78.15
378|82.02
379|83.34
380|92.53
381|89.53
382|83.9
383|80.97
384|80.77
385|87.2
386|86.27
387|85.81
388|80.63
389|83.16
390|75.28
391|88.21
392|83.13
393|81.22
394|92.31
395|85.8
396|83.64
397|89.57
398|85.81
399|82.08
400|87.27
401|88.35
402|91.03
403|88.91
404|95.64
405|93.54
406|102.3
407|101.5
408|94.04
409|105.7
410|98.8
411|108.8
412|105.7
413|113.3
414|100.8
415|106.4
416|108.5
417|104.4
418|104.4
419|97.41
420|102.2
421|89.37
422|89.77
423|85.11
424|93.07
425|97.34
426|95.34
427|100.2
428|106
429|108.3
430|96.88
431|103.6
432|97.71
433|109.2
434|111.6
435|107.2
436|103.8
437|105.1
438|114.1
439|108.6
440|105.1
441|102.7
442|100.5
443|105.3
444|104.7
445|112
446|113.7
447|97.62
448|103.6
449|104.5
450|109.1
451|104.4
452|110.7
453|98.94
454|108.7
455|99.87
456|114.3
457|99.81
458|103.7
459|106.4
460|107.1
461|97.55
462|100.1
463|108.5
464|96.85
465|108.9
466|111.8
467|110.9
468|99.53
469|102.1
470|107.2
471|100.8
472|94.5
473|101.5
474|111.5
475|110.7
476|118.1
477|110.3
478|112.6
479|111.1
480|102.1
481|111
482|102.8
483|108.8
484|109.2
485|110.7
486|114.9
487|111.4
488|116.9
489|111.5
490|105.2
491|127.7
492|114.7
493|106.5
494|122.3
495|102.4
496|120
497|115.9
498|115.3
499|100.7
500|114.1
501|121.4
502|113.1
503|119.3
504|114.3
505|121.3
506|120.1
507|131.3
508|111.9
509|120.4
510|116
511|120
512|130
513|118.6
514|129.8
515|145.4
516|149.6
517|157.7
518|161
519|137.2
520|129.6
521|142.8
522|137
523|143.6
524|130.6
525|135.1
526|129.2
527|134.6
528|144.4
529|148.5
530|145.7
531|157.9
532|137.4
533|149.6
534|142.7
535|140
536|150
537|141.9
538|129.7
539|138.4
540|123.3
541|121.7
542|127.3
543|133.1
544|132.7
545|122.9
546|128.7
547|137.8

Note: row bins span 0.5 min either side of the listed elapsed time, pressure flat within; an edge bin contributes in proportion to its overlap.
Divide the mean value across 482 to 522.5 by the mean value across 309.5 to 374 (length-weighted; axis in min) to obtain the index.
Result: 1.4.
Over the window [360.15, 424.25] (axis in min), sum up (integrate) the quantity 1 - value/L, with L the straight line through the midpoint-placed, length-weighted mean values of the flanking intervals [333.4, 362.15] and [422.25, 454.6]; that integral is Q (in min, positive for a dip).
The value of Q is 5.2 min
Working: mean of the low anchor 81.6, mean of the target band 85.3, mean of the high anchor 104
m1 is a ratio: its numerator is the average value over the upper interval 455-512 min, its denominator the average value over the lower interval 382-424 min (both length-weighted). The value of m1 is 1.20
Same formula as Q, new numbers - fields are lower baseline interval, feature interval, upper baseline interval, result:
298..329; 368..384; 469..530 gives 3.9 min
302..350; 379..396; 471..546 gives 3.0 min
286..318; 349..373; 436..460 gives 6.3 min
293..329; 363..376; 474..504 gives 3.9 min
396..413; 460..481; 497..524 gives 1.7 min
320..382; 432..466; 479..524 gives 0.6 min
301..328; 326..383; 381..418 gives 7.5 min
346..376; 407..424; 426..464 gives -1.5 min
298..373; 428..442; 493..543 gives 0.5 min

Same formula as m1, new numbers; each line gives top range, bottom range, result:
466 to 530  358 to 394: 1.59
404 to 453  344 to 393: 1.36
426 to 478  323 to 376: 1.31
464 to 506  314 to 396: 1.32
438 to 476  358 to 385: 1.45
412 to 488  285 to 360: 1.20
